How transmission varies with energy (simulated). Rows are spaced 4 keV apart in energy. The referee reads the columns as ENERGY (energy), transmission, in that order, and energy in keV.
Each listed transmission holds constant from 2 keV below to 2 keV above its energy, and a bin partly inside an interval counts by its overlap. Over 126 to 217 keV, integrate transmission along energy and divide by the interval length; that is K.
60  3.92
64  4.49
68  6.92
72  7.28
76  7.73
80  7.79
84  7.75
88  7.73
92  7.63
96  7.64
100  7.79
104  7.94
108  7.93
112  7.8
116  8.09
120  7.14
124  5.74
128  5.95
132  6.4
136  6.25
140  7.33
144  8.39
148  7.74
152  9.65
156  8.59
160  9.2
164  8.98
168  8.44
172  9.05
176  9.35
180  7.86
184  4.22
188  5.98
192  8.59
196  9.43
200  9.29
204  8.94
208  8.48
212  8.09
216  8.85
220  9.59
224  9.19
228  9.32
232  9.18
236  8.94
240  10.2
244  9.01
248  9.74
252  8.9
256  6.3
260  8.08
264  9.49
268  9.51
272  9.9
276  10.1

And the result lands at 8.04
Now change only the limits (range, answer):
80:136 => 7.33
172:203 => 7.93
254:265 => 7.82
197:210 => 8.94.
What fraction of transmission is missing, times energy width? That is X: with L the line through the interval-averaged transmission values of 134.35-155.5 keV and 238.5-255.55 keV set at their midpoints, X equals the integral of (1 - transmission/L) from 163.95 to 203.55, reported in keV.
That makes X 1.4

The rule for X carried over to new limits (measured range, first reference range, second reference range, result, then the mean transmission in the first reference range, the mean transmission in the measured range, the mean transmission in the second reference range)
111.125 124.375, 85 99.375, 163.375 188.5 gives 0.65 keV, 7.68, 7.32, 7.73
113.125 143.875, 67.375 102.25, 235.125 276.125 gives 4.42 keV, 7.61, 6.83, 9.07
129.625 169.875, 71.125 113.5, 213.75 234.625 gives 1.50 keV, 7.74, 8.08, 9.2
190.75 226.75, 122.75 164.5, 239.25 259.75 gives -2.92 keV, 7.64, 8.95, 8.68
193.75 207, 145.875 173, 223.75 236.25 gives -0.19 keV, 8.8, 9.15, 9.18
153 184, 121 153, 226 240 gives -2.83 keV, 7.1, 8.52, 9.3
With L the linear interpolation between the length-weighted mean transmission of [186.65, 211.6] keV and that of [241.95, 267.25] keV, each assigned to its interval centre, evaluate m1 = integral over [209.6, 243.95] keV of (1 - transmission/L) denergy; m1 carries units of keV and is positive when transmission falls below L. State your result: -2.4 keV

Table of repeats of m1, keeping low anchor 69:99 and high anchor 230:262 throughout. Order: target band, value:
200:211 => -0.3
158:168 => -0.9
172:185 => 1.0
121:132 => 2.6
